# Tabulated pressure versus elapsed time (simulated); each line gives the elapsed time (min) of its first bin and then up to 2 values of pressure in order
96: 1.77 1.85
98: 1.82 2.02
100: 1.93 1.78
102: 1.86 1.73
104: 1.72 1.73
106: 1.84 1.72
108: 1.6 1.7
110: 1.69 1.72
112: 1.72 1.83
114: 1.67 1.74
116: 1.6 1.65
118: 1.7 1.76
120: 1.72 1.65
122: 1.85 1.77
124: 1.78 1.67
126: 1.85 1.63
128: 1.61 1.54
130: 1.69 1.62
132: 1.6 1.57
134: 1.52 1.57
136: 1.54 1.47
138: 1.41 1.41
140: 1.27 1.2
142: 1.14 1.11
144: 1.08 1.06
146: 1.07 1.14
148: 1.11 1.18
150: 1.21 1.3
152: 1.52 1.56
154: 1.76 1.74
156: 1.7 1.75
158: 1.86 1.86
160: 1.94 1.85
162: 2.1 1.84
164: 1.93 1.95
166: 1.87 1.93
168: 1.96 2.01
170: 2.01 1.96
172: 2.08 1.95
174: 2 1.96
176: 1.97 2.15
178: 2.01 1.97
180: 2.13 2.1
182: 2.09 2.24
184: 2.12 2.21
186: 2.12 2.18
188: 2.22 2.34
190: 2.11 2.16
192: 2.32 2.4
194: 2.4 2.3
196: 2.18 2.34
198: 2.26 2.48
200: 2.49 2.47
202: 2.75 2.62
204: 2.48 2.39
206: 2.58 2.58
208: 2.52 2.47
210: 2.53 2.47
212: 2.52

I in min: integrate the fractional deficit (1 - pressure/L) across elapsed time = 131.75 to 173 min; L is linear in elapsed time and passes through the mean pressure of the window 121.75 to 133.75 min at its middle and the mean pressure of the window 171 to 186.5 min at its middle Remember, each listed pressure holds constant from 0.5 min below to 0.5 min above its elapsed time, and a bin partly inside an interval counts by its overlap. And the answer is 6.2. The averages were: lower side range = 1.67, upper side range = 2.07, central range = 1.59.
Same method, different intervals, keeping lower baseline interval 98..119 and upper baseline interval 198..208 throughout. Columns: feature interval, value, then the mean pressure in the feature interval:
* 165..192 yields 2.9 min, 2.07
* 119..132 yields 1.3 min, 1.7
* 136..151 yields 6.0 min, 1.22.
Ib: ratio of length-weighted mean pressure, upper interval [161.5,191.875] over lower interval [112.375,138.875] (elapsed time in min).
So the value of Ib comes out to 1.25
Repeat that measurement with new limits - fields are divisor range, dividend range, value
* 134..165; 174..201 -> 1.47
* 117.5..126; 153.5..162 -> 1.05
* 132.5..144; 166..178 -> 1.46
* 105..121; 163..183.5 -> 1.18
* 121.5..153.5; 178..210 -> 1.61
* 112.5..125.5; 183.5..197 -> 1.30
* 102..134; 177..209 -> 1.36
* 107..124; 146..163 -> 0.93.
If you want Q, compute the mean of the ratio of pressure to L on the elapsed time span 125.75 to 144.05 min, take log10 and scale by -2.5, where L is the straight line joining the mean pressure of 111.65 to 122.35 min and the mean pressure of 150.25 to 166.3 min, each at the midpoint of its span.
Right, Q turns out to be 0.18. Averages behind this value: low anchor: 1.72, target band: 1.47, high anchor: 1.77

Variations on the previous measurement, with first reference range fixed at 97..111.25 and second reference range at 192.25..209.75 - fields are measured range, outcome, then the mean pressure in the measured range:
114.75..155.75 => 0.31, 1.5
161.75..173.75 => 0.13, 1.96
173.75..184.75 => 0.11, 2.07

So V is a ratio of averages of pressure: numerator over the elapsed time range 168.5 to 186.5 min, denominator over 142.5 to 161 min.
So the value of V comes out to 1.42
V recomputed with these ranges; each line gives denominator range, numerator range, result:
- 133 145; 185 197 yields 1.68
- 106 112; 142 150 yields 0.66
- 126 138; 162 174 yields 1.24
